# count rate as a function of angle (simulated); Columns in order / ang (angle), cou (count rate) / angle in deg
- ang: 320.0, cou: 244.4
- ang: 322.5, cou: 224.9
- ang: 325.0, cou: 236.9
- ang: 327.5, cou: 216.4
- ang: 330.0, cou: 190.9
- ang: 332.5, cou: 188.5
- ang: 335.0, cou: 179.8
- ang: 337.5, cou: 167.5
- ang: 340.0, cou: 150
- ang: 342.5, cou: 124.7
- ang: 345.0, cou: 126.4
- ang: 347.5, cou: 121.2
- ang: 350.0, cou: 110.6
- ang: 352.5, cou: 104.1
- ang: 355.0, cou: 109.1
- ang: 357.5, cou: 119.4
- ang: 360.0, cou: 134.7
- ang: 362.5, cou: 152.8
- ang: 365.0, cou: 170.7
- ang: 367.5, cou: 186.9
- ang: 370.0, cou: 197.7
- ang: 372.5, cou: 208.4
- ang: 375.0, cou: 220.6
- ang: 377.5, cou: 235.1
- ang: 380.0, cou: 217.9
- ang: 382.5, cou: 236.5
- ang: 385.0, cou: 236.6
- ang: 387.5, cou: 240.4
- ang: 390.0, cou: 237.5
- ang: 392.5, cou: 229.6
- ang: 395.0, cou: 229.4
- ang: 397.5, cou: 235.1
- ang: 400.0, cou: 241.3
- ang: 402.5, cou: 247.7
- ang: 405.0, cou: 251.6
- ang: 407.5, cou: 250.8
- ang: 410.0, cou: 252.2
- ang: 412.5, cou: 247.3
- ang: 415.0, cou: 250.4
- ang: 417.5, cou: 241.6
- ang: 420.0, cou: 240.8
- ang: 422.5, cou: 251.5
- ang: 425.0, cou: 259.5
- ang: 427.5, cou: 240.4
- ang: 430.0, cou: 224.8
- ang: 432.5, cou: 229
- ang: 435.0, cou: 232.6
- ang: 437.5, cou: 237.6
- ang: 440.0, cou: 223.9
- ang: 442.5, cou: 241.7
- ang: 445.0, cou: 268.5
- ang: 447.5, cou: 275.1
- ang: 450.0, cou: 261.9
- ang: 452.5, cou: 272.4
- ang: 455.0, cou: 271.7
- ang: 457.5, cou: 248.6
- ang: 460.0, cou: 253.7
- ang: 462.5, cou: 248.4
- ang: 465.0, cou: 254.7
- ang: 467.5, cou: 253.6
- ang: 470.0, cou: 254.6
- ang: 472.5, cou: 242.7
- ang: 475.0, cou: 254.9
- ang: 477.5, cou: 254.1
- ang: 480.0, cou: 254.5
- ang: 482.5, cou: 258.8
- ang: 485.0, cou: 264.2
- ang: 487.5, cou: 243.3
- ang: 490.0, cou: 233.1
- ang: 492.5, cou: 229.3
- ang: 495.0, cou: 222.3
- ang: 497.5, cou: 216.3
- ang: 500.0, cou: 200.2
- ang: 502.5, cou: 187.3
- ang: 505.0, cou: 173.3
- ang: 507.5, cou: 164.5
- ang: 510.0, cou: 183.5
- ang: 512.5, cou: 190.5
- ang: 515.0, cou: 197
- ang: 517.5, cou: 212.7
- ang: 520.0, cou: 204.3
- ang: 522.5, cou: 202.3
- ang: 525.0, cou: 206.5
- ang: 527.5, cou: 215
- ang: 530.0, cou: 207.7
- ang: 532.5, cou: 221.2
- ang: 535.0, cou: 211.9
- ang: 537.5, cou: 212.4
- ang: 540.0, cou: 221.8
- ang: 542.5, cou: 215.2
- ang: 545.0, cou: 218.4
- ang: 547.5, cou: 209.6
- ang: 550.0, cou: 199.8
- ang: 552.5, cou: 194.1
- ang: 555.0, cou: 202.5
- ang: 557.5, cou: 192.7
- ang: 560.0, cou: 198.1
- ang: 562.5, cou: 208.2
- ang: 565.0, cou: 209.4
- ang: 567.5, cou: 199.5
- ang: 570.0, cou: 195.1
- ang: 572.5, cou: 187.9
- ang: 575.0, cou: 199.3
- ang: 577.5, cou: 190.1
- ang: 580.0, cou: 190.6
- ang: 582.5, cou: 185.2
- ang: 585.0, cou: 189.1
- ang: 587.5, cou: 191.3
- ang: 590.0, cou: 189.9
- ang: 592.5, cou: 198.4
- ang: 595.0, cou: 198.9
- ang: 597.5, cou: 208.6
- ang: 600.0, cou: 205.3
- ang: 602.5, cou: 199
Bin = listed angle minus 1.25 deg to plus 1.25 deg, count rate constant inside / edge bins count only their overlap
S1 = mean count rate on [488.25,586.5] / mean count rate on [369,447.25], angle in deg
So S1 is 0.85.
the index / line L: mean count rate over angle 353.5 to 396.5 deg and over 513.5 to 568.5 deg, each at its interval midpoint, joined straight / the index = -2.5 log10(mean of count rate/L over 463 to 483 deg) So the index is -0.24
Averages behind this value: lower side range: 198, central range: 253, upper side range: 207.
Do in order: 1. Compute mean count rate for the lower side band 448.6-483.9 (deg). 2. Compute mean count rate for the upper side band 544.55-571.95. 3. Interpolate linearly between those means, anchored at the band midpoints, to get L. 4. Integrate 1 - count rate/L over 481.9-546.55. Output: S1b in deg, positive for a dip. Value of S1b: 4.5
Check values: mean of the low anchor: 256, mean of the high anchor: 202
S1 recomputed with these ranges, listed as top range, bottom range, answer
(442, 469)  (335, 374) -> 1.76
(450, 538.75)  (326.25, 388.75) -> 1.30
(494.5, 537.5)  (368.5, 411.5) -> 0.86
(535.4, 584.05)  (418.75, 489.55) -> 0.81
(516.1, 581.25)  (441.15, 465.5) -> 0.79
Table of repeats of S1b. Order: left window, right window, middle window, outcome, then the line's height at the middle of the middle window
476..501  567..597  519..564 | 1.0 deg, 213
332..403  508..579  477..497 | -4.7 deg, 197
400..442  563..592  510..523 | 0.8 deg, 213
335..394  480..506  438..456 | -4.4 deg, 207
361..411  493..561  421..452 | -4.3 deg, 216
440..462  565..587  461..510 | 2.1 deg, 241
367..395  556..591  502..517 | 1.5 deg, 204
